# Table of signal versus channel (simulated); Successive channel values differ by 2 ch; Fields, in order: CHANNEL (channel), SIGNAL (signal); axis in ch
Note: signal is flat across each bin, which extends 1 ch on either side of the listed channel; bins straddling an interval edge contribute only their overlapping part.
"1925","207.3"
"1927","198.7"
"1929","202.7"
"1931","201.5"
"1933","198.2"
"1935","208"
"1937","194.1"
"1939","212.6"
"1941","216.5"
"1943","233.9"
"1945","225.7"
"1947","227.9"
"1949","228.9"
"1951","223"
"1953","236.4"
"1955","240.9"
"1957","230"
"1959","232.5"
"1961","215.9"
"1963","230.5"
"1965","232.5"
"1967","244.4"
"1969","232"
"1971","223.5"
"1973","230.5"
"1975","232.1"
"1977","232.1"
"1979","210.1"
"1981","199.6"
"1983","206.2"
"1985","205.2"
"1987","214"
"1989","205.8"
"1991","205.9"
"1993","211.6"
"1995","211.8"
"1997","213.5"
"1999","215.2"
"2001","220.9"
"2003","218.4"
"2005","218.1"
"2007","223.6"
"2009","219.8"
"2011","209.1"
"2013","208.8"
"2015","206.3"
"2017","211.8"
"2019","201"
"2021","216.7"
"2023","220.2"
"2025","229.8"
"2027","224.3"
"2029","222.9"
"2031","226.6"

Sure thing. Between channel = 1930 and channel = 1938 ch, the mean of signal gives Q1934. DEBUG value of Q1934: 200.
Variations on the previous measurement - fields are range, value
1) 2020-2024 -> 218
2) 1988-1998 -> 210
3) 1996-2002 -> 217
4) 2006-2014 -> 215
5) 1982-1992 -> 207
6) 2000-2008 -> 220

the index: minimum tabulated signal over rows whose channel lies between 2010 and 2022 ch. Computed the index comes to 201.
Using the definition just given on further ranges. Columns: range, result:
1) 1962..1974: 223.5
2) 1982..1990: 205.2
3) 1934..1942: 194.1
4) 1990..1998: 205.9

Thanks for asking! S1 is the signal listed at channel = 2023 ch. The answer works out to 220.2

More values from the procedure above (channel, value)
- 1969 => 232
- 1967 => 244.4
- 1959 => 232.5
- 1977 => 232.1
